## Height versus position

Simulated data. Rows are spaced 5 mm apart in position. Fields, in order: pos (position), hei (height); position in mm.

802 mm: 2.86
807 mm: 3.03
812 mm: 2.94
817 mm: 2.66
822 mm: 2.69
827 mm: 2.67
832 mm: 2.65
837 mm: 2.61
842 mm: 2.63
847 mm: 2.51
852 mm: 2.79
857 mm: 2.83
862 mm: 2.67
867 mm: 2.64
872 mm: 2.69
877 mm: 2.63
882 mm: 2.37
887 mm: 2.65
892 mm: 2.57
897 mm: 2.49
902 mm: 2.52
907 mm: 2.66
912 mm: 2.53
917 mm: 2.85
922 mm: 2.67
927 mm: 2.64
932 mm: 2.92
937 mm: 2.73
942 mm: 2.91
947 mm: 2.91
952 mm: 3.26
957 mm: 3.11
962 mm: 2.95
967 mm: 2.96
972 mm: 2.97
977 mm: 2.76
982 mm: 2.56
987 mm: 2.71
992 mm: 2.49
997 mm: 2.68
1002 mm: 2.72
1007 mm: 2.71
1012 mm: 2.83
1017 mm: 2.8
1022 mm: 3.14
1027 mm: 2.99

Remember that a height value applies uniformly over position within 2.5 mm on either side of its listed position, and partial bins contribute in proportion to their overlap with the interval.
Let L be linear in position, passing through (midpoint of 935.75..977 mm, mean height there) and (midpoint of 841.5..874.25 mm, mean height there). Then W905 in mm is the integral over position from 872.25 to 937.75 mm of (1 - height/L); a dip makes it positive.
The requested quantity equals 4.4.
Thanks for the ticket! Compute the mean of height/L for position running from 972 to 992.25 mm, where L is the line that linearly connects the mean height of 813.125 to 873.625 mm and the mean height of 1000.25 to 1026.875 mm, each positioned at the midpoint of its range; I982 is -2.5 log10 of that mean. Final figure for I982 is 0.053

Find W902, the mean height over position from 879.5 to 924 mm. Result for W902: 2.59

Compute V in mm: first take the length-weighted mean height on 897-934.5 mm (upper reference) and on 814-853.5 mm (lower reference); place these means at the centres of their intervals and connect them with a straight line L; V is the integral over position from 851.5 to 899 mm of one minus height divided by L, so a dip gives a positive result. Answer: 0.6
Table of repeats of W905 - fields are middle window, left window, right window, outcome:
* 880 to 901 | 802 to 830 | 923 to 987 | 2.4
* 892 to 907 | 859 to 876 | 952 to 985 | 1.1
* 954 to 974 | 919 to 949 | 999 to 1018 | -1.6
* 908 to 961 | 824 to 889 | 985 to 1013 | -3.7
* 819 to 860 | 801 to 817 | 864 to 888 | 1.3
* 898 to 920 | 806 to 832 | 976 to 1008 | 0.6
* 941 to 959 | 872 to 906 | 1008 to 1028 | -2.2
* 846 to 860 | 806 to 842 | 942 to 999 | 0.1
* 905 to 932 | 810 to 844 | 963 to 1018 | 0.3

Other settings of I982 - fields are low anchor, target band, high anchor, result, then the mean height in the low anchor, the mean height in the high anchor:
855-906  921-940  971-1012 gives -0.041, 2.61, 2.7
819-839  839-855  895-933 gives 0.003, 2.66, 2.65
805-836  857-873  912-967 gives 0.046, 2.76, 2.88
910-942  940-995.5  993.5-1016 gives -0.052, 2.74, 2.73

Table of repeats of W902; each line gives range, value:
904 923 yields 2.67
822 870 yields 2.67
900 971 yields 2.84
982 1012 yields 2.67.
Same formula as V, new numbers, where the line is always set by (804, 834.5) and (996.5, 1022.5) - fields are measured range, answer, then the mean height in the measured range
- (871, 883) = 0.9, 2.57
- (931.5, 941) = -0.1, 2.82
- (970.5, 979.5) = -0.2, 2.85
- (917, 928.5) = 0.4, 2.7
